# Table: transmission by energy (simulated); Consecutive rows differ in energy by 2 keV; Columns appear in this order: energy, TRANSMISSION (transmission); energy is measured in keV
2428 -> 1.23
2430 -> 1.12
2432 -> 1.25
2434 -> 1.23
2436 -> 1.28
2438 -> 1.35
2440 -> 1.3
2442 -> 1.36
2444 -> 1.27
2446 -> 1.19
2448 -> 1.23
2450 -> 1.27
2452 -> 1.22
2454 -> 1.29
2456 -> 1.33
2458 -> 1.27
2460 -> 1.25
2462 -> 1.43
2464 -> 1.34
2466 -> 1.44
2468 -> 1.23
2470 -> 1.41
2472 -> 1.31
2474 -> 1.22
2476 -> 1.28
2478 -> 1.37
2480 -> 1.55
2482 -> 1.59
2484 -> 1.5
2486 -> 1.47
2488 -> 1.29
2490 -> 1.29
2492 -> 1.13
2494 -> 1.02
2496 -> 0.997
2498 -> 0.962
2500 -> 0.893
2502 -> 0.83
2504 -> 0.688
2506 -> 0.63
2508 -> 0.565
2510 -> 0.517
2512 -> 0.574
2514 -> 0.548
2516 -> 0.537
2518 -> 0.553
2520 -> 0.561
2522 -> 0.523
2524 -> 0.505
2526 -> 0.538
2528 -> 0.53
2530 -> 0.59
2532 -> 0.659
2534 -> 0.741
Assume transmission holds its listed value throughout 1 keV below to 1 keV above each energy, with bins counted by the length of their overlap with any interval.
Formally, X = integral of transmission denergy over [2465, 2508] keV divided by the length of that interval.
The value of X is 1.18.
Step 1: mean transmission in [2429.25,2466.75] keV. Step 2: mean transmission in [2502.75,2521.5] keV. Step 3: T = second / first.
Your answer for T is 0.4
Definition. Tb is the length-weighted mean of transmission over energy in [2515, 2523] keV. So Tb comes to 0.544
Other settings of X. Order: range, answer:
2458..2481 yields 1.34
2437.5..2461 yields 1.28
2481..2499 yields 1.25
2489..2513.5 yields 0.835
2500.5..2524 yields 0.596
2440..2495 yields 1.32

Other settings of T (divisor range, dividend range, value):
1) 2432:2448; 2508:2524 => 0.43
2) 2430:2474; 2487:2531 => 0.57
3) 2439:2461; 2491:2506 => 0.72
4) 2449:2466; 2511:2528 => 0.41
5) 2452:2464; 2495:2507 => 0.64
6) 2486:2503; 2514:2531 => 0.50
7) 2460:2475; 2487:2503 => 0.79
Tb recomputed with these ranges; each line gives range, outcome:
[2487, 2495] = 1.18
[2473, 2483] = 1.4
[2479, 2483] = 1.57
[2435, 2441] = 1.31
